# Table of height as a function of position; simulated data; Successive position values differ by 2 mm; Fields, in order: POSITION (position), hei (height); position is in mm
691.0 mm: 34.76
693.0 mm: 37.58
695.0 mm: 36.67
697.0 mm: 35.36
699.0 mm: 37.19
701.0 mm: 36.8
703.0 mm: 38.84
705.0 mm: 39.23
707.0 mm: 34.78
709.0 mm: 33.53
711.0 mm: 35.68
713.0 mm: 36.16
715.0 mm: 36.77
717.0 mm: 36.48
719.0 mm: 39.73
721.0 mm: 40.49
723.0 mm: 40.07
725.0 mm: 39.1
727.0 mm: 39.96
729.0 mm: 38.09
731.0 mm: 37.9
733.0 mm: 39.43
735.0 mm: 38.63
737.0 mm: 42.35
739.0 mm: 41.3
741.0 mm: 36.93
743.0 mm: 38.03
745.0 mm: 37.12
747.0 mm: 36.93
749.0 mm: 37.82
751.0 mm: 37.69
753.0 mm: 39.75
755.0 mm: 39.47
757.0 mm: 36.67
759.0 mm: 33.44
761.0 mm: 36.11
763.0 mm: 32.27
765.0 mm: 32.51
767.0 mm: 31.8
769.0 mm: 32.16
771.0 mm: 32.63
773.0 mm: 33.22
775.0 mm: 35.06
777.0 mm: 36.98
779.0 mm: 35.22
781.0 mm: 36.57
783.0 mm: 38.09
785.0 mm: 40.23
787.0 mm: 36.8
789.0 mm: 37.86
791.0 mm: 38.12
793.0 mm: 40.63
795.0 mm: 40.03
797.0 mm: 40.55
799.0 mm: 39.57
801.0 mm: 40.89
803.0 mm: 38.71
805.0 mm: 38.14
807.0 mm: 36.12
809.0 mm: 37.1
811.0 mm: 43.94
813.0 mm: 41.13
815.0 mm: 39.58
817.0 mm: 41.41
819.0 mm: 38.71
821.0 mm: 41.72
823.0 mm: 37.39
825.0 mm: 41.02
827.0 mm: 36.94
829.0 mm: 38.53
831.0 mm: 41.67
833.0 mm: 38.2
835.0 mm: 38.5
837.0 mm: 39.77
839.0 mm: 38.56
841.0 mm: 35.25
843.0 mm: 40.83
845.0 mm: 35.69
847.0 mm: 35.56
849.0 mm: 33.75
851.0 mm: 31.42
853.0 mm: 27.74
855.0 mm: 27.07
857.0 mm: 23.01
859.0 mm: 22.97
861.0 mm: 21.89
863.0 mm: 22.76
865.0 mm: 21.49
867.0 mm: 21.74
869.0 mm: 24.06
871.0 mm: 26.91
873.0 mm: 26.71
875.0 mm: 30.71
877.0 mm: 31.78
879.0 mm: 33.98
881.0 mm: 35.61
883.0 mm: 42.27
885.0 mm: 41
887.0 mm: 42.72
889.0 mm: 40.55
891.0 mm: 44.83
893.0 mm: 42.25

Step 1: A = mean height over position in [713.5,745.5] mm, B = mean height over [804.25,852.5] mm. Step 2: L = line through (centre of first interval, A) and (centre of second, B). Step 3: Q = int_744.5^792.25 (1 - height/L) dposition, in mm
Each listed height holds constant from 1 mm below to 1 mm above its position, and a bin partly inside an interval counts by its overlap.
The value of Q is 3.22 mm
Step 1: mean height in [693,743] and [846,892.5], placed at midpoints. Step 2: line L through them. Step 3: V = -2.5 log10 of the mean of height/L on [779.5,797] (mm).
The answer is -0.11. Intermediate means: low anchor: 38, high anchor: 31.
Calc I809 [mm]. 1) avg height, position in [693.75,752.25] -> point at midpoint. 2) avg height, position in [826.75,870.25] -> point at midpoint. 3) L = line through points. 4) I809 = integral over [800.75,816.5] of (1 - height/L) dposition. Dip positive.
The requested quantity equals -2.7 mm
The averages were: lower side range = 37.9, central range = 39.4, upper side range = 31.6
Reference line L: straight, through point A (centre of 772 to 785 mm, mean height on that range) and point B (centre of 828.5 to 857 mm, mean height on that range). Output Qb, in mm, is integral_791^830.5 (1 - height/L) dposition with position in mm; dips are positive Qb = -4.2 mm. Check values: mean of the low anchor 36.2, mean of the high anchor 35.4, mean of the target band 39.6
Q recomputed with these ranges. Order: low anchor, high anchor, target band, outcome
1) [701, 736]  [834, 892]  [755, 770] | 0.94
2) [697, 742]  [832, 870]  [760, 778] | 0.82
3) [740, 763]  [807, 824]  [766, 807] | 1.58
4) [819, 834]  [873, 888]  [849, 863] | 4.31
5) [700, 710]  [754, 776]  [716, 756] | -4.00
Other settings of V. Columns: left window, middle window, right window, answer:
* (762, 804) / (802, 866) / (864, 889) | -0.03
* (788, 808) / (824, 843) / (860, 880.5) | -0.18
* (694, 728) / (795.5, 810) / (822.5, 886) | -0.13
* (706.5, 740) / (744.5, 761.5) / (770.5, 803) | 0.02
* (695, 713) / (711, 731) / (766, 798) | -0.06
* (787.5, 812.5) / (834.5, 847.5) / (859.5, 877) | -0.23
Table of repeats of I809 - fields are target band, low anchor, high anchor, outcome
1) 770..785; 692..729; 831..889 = -0.3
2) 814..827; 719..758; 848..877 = -4.0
